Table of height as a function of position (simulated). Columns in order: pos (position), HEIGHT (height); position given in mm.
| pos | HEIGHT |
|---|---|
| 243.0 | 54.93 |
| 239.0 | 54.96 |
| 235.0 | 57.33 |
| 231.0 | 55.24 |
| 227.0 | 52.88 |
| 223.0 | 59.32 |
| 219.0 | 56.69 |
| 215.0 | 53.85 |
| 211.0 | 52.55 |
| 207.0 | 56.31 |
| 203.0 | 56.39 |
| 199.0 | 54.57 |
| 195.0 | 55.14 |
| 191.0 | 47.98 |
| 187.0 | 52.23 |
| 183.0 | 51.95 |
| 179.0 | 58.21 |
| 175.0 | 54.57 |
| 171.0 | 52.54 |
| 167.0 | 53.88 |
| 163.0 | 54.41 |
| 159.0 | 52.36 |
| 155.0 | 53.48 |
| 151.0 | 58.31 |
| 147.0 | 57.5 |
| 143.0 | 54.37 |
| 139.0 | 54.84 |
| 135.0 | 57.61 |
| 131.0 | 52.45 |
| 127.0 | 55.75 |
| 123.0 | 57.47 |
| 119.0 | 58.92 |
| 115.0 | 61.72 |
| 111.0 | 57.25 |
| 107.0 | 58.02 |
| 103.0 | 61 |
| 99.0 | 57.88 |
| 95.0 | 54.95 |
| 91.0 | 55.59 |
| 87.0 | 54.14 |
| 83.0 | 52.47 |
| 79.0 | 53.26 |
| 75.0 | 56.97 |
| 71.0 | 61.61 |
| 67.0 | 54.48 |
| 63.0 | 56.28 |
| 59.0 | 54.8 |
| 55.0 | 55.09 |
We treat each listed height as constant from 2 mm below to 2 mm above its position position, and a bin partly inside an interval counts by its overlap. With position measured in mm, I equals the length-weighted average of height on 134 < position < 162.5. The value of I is 55.4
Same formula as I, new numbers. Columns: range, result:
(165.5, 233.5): 54.4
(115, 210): 55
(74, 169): 56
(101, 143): 57.4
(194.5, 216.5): 54.8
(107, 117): 59.2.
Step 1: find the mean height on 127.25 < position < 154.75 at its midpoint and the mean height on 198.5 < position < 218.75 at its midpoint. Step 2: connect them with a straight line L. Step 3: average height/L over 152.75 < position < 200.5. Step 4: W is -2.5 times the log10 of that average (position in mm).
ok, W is 0.04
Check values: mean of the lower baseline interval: 55.7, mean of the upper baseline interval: 54.9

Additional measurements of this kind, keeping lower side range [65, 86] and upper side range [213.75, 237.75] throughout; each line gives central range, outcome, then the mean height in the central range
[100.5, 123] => -0.07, 59.2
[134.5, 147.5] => 0.00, 55.7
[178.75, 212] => 0.04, 53.7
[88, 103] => -0.02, 56.7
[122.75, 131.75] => 0.01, 55.2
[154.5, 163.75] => 0.05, 53.3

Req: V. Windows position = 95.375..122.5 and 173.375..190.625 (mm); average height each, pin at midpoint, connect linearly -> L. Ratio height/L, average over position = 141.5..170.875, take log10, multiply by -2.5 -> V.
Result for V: 0.01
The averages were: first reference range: 58.8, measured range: 54.8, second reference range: 53.6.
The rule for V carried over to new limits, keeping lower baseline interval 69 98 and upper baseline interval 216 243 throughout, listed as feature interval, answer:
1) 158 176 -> 0.04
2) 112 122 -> -0.08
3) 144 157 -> -0.01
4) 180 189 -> 0.06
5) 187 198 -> 0.08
